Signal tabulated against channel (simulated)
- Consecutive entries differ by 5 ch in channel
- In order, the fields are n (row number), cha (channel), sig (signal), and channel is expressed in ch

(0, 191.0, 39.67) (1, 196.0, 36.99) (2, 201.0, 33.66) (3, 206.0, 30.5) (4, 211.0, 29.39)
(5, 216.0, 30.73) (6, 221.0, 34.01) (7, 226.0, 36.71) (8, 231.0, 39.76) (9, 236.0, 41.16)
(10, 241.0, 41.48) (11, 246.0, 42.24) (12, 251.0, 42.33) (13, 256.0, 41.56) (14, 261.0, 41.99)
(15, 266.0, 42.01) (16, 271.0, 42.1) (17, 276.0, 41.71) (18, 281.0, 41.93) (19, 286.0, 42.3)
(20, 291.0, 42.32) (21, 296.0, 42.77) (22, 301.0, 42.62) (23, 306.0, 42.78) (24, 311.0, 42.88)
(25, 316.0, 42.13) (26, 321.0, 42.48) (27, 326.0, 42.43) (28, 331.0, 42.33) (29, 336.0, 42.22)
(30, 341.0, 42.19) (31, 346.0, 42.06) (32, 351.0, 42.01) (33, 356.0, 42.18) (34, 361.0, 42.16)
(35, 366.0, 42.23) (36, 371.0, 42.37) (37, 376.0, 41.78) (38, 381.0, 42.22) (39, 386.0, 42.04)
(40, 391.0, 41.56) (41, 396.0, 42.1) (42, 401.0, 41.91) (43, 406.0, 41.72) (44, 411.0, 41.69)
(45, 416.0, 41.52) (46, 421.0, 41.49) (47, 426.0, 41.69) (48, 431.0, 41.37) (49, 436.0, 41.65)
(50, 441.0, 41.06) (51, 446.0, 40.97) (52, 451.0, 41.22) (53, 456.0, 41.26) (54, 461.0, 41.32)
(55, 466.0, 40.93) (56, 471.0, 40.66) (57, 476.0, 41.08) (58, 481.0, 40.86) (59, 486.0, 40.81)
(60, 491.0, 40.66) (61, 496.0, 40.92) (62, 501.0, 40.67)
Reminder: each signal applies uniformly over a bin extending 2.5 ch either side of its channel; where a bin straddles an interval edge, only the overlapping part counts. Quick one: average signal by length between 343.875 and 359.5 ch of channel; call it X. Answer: 42.1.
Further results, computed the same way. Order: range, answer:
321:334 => 42.4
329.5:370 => 42.2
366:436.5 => 41.8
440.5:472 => 41.1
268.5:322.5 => 42.4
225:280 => 41.3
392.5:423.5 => 41.7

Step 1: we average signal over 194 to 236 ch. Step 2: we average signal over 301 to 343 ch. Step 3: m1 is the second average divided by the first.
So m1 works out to 1.2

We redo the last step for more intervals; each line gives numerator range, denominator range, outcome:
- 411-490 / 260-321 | 0.97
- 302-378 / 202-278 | 1.10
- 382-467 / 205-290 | 1.06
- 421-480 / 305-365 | 0.97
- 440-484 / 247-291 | 0.98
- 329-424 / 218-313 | 1.02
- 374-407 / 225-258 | 1.02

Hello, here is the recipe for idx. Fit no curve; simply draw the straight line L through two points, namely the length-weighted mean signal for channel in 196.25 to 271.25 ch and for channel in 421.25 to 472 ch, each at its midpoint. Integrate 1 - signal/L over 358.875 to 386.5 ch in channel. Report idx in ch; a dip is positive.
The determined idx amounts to -1.4 ch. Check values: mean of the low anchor 37.8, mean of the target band 42.1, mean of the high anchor 41.2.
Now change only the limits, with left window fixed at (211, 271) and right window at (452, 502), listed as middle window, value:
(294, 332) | -2.7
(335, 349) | -0.8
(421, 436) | -0.4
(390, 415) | -0.9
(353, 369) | -0.9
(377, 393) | -0.7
